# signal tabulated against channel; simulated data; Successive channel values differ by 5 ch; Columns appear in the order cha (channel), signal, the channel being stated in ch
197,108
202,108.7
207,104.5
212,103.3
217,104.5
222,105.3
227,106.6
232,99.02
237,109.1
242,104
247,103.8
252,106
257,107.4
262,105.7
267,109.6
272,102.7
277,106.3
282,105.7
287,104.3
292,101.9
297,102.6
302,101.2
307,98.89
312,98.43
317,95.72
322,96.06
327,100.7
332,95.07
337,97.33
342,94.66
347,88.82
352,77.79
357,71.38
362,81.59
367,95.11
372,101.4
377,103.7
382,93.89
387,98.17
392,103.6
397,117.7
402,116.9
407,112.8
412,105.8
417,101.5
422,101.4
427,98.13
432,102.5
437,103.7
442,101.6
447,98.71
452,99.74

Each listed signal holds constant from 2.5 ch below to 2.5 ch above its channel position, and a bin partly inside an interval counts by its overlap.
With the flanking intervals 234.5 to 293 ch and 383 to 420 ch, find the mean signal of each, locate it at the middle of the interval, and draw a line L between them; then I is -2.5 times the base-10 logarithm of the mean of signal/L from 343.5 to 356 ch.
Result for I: 0.28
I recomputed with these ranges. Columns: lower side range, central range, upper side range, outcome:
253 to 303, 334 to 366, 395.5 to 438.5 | 0.226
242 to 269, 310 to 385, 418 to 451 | 0.119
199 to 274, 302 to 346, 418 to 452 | 0.069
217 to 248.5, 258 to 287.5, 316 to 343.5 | -0.047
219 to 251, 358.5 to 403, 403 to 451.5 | 0.036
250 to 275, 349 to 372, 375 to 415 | 0.260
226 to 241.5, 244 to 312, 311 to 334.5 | -0.034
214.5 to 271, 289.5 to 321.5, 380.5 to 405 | 0.068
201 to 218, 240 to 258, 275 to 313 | -0.014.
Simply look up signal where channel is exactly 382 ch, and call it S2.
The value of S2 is 93.89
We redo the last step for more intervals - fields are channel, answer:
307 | 98.89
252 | 106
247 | 103.8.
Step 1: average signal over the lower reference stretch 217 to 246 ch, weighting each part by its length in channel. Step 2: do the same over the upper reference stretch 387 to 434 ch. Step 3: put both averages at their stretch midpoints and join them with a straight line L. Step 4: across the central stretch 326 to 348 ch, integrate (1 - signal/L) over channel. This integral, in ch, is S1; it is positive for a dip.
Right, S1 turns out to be 2.1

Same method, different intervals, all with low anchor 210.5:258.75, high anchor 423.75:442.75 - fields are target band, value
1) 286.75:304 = 0.3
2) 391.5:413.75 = -2.2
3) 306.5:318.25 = 0.7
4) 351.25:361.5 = 2.7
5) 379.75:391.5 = 0.6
